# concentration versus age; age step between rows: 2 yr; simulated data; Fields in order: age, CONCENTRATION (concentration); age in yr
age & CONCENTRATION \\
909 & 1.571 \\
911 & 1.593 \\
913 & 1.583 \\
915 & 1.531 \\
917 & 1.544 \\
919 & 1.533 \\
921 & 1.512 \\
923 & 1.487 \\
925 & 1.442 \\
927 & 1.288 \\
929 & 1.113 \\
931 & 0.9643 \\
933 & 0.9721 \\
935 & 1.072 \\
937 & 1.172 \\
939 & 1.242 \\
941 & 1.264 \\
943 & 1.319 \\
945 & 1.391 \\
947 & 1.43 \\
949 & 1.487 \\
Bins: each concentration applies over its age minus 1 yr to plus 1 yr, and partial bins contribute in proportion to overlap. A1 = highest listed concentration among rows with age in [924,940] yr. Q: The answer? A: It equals 1.442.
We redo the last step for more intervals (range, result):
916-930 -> 1.544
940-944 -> 1.319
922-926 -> 1.487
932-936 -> 1.072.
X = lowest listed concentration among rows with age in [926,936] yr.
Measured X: 0.9643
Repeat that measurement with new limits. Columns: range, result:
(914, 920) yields 1.531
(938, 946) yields 1.242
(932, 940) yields 0.9721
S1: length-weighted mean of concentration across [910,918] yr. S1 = 1.56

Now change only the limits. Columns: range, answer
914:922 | 1.53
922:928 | 1.41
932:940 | 1.11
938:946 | 1.3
